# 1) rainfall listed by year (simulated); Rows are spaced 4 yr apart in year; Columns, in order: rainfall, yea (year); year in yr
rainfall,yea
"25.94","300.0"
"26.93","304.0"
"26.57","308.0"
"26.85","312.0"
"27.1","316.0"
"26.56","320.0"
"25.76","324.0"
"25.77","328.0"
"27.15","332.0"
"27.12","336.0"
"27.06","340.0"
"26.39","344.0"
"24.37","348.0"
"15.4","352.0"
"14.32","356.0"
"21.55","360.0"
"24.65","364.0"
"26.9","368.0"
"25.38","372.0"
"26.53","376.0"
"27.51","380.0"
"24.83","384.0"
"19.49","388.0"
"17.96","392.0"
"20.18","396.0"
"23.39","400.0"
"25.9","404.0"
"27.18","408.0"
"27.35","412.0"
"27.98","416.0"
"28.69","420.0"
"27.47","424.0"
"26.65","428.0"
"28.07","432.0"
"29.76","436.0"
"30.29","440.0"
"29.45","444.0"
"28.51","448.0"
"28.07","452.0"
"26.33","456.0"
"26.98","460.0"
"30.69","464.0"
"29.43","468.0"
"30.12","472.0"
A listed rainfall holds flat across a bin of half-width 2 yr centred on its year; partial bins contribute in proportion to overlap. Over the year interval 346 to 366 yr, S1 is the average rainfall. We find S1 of 20.1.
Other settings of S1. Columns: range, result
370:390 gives 24.7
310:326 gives 26.6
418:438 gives 28.1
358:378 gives 25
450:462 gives 27.1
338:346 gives 26.7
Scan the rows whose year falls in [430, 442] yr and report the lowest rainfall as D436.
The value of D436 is 28.07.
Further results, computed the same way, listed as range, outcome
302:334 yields 25.76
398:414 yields 23.39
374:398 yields 17.96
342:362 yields 14.32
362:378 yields 24.65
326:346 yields 25.77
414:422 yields 27.98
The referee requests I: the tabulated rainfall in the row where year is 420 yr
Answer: 28.69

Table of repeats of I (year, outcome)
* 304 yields 26.93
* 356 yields 14.32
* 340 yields 27.06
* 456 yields 26.33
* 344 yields 26.39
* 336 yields 27.12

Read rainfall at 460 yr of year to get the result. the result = 26.98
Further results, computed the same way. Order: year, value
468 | 29.43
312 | 26.85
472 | 30.12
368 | 26.9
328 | 25.77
